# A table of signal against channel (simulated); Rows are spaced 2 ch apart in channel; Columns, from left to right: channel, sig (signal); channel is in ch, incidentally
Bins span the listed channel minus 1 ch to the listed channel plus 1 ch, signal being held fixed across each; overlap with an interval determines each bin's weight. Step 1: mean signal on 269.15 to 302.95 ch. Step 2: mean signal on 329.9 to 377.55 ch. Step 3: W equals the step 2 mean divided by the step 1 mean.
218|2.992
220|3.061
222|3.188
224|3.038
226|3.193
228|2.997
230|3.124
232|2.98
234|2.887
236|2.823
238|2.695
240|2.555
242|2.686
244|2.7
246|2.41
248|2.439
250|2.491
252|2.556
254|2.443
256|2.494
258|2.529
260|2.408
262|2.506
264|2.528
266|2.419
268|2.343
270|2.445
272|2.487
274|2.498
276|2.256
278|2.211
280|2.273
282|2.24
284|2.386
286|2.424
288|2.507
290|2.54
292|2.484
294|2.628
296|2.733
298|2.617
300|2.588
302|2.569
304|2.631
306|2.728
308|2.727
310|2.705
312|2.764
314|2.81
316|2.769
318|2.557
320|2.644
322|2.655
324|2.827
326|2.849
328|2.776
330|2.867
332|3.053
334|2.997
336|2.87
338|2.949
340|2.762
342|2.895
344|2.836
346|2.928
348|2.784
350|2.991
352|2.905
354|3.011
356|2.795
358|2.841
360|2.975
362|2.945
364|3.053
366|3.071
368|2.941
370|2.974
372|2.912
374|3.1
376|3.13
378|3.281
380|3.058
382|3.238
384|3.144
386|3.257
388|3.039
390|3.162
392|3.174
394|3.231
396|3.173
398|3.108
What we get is 1.2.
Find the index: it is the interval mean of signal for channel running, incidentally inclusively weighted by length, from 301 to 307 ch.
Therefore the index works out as 2.64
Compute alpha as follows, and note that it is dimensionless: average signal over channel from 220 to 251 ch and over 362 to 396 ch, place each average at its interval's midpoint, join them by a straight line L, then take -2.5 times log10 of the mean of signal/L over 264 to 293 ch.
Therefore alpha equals 0.21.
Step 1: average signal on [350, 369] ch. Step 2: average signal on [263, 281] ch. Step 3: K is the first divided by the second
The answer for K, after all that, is 1.24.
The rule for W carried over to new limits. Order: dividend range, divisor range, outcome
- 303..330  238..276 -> 1.09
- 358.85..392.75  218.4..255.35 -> 1.10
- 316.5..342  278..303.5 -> 1.13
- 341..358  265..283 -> 1.23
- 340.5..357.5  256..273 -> 1.17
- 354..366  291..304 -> 1.13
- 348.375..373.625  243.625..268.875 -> 1.19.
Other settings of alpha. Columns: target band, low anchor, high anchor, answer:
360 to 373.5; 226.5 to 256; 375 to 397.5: 0.04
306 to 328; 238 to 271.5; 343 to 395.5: 0.02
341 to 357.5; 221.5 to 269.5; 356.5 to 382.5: 0.03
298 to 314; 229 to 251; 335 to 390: 0.07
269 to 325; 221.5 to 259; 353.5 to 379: 0.12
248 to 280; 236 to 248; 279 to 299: 0.05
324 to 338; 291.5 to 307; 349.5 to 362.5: -0.04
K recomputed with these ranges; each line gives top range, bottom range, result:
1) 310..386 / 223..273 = 1.10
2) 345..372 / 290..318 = 1.10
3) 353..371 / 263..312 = 1.18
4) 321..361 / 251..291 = 1.19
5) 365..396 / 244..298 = 1.27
